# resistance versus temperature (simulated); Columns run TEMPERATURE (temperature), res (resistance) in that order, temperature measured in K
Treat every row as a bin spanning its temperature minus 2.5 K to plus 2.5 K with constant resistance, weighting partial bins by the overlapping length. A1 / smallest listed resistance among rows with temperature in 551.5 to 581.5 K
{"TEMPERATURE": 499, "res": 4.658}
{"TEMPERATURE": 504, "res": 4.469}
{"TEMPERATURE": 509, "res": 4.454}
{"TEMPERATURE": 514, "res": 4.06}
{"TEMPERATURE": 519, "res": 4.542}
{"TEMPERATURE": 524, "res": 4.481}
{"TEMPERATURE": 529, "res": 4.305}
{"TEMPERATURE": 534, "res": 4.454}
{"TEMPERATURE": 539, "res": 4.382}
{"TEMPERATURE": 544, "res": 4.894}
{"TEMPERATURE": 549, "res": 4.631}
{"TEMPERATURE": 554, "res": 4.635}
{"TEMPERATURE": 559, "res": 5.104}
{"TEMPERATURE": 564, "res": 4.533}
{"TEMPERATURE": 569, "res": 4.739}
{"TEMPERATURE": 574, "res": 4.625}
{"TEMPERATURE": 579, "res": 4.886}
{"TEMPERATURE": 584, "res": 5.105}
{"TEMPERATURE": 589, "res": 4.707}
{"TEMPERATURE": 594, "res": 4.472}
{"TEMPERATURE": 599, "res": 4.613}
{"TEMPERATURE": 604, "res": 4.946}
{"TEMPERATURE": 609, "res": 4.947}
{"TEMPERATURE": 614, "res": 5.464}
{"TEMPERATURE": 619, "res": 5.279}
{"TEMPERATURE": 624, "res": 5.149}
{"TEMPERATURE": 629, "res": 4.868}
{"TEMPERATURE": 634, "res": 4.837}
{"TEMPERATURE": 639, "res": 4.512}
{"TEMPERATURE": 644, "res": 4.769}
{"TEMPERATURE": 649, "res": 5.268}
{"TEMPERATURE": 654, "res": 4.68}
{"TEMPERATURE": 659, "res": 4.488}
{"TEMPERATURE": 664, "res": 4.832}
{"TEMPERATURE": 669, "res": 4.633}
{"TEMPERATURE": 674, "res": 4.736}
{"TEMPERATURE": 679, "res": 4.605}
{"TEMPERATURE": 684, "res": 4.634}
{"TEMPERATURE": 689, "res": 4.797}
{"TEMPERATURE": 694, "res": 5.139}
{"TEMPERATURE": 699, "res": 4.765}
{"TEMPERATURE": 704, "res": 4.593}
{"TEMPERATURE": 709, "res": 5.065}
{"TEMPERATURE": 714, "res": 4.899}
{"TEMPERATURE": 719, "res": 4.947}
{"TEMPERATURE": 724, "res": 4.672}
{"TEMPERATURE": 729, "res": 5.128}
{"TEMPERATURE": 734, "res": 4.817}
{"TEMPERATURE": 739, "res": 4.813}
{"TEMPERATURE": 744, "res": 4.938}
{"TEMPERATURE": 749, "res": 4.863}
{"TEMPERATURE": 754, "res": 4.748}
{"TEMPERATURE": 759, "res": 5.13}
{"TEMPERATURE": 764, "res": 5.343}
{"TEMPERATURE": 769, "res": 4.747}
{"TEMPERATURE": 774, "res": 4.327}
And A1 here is 4.533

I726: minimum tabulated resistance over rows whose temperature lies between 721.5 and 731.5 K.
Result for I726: 4.672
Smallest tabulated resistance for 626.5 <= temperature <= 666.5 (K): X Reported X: 4.488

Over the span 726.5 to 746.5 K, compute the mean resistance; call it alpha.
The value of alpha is 4.92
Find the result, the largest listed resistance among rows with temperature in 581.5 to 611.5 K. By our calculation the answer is 5.105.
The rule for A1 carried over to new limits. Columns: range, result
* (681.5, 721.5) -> 4.593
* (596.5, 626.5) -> 4.613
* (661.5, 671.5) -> 4.633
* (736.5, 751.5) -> 4.813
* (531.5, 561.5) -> 4.382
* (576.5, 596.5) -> 4.472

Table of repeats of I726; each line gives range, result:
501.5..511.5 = 4.454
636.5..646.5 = 4.512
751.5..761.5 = 4.748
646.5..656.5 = 4.68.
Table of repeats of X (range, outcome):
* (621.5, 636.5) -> 4.837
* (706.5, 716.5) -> 4.899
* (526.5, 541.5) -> 4.305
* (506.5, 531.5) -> 4.06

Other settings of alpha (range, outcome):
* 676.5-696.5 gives 4.79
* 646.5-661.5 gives 4.81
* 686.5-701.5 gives 4.9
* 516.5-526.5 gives 4.51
